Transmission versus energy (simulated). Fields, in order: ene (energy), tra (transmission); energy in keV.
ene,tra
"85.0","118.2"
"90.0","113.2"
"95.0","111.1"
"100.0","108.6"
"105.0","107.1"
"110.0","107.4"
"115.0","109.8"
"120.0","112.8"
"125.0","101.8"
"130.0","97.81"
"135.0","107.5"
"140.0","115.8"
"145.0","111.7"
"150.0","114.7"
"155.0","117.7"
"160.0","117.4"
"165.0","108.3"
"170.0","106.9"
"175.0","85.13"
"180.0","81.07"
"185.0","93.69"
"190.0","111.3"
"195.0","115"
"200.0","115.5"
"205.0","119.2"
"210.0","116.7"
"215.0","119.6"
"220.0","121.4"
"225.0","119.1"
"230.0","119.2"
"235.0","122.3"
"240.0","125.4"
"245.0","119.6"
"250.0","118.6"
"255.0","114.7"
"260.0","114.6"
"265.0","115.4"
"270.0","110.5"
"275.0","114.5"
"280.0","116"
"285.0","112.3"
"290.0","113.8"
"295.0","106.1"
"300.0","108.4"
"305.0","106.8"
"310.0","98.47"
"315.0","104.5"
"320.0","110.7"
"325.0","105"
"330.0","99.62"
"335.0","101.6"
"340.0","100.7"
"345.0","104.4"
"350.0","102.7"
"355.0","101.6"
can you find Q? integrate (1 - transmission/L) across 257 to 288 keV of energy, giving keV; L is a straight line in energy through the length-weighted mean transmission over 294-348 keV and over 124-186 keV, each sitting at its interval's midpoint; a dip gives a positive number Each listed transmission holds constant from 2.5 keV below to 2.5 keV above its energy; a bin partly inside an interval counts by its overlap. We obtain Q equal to -2.8 keV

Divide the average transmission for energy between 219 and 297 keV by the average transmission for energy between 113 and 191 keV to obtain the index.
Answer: 1.10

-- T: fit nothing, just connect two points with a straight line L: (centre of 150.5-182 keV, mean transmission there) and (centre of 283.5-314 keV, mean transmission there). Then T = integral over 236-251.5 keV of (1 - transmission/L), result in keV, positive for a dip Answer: -2.3 keV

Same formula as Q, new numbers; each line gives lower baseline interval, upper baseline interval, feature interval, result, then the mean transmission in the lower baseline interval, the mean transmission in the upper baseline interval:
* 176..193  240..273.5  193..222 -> -4.6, 95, 116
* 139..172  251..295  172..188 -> 3.6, 113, 114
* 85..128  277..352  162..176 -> 0.8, 109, 106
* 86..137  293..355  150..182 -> 0.9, 108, 104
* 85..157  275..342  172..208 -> 1.8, 110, 107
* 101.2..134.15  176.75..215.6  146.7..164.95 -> -1.4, 106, 108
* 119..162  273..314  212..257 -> -4.2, 111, 109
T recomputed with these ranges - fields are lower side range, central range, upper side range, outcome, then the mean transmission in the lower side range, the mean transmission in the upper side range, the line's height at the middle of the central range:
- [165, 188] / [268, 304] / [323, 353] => -4.3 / 93.9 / 102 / 99.6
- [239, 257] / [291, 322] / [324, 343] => 0.3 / 119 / 102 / 107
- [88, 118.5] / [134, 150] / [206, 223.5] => 0.1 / 110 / 119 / 113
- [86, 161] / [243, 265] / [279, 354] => -1.9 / 110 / 106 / 107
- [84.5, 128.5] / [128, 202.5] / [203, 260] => 4.8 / 109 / 119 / 114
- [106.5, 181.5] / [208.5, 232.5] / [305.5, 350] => -3.2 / 107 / 103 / 105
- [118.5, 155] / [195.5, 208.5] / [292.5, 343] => -1.1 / 109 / 104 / 108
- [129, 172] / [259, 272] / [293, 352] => -0.9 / 111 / 104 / 106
